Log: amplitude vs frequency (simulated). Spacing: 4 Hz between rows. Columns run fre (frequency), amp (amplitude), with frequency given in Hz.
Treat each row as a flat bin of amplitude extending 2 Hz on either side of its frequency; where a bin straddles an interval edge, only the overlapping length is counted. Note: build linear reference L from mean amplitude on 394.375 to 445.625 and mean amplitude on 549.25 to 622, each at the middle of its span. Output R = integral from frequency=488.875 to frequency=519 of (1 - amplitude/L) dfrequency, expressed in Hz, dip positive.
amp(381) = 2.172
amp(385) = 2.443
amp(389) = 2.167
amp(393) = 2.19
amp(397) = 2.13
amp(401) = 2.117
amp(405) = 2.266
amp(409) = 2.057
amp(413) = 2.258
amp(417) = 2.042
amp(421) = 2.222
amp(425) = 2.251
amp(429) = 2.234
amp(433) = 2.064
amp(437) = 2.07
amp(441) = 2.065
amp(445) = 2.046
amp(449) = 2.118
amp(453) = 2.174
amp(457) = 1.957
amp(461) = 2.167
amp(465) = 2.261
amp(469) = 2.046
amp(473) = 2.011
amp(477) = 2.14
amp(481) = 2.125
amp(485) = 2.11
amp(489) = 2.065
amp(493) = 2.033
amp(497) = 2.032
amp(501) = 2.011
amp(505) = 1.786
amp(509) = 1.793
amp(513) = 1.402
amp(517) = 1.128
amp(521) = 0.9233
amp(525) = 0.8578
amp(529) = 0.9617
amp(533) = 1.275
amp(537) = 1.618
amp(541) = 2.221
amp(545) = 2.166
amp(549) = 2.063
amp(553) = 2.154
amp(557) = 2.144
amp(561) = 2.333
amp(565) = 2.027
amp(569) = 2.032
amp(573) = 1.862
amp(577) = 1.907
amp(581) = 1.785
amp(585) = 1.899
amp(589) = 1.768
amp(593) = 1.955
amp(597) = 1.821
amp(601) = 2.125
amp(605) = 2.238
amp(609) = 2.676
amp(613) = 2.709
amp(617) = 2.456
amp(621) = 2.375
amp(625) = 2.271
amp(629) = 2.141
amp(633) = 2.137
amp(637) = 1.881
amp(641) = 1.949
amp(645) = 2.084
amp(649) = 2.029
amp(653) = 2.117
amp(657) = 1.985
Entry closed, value 5.2 Hz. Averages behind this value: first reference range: 2.14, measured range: 1.76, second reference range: 2.12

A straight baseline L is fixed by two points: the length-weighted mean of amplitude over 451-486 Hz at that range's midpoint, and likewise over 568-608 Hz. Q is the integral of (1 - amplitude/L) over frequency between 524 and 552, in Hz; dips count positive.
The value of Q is 5.22 Hz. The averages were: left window 2.11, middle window 1.64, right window 1.96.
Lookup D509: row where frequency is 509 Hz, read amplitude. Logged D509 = 1.793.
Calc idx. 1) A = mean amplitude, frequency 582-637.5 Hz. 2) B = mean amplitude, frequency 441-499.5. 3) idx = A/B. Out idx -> 1.04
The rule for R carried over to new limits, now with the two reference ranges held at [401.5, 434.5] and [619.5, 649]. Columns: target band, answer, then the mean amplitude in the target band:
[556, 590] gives 2.5 Hz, 1.97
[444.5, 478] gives 0.9 Hz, 2.1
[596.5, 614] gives -1.8 Hz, 2.33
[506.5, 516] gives 2.6 Hz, 1.56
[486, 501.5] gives 0.8 Hz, 2.04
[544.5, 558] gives 0.0 Hz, 2.13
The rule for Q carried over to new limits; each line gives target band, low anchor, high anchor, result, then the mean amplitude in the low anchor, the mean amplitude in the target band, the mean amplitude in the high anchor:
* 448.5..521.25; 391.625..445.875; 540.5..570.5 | 7.3 Hz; 2.15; 1.93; 2.14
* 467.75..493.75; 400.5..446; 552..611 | 0.4 Hz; 2.14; 2.08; 2.05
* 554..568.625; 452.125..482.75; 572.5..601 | -1.7 Hz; 2.11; 2.15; 1.88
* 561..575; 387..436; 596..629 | 1.7 Hz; 2.16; 2.02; 2.34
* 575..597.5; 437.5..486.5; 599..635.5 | 4.3 Hz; 2.1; 1.86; 2.34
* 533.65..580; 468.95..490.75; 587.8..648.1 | 2.5 Hz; 2.09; 2.02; 2.18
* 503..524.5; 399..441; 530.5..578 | 7.0 Hz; 2.15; 1.37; 1.97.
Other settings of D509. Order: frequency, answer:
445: 2.046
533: 1.275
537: 1.618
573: 1.862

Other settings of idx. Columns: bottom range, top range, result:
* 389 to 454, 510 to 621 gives 0.88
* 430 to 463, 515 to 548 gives 0.68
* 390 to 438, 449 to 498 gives 0.97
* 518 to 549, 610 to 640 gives 1.56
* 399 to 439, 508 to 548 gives 0.67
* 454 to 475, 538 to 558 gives 1.01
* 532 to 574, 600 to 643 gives 1.13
